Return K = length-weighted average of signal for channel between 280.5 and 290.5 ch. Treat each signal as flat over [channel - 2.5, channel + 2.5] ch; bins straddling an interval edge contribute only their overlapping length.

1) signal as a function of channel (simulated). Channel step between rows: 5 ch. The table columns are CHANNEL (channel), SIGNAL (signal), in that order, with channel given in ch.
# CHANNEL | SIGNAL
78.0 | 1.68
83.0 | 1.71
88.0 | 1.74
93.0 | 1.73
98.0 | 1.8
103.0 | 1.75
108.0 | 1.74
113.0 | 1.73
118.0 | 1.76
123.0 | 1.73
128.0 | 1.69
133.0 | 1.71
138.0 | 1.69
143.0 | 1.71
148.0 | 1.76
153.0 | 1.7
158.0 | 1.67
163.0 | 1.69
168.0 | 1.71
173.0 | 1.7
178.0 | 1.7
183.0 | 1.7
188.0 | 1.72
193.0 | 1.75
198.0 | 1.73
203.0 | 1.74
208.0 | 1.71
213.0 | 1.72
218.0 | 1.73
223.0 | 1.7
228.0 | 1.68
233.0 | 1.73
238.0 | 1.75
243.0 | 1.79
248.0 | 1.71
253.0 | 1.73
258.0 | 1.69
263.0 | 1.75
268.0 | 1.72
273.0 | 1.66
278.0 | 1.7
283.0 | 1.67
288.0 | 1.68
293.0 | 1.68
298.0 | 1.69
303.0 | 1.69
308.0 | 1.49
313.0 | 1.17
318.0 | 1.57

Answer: 1.68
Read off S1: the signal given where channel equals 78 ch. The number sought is 1.68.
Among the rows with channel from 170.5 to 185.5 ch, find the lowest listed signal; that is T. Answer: 1.7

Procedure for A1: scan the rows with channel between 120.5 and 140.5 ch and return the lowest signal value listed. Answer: 1.69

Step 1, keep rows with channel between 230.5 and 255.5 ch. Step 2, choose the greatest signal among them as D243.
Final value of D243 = 1.79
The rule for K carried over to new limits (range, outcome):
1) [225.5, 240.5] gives 1.72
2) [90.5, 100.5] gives 1.76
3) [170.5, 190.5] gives 1.71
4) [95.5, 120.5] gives 1.76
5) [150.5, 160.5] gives 1.69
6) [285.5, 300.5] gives 1.68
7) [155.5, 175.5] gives 1.69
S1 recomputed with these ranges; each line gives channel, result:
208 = 1.71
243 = 1.79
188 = 1.72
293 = 1.68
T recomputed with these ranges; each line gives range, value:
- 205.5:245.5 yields 1.68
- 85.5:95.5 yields 1.73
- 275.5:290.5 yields 1.67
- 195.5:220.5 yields 1.71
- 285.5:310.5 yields 1.49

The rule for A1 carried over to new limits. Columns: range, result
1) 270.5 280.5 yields 1.66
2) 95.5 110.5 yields 1.74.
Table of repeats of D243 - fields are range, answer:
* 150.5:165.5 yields 1.7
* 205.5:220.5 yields 1.73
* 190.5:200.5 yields 1.75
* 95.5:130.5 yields 1.8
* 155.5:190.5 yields 1.72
